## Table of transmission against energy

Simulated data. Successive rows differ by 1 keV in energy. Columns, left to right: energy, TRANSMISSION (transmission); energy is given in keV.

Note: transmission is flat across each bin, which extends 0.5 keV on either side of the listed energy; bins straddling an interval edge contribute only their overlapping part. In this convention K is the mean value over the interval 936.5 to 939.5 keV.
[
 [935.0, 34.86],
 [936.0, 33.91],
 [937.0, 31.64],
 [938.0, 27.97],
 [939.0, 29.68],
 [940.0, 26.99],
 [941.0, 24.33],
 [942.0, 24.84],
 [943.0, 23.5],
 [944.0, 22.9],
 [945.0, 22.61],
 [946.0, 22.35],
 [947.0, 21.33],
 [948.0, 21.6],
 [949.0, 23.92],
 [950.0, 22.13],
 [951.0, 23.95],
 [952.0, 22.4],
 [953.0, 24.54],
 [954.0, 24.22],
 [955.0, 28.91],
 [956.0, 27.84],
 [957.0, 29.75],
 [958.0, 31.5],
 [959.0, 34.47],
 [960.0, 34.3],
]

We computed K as 29.8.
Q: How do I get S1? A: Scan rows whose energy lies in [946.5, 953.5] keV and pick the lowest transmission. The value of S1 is 21.33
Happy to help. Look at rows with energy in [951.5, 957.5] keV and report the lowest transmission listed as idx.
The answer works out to 22.4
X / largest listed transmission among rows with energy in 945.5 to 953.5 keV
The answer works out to 24.54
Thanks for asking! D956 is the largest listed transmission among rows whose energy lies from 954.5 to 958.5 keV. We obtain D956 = 31.5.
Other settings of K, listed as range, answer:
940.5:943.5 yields 24.2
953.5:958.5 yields 28.4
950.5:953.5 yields 23.6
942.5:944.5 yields 23.2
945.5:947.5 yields 21.8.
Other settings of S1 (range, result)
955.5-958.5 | 27.84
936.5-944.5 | 22.9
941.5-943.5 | 23.5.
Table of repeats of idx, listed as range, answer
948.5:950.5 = 22.13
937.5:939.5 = 27.97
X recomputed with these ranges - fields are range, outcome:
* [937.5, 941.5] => 29.68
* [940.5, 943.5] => 24.84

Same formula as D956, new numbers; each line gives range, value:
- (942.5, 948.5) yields 23.5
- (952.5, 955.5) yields 28.91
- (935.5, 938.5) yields 33.91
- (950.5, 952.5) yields 23.95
